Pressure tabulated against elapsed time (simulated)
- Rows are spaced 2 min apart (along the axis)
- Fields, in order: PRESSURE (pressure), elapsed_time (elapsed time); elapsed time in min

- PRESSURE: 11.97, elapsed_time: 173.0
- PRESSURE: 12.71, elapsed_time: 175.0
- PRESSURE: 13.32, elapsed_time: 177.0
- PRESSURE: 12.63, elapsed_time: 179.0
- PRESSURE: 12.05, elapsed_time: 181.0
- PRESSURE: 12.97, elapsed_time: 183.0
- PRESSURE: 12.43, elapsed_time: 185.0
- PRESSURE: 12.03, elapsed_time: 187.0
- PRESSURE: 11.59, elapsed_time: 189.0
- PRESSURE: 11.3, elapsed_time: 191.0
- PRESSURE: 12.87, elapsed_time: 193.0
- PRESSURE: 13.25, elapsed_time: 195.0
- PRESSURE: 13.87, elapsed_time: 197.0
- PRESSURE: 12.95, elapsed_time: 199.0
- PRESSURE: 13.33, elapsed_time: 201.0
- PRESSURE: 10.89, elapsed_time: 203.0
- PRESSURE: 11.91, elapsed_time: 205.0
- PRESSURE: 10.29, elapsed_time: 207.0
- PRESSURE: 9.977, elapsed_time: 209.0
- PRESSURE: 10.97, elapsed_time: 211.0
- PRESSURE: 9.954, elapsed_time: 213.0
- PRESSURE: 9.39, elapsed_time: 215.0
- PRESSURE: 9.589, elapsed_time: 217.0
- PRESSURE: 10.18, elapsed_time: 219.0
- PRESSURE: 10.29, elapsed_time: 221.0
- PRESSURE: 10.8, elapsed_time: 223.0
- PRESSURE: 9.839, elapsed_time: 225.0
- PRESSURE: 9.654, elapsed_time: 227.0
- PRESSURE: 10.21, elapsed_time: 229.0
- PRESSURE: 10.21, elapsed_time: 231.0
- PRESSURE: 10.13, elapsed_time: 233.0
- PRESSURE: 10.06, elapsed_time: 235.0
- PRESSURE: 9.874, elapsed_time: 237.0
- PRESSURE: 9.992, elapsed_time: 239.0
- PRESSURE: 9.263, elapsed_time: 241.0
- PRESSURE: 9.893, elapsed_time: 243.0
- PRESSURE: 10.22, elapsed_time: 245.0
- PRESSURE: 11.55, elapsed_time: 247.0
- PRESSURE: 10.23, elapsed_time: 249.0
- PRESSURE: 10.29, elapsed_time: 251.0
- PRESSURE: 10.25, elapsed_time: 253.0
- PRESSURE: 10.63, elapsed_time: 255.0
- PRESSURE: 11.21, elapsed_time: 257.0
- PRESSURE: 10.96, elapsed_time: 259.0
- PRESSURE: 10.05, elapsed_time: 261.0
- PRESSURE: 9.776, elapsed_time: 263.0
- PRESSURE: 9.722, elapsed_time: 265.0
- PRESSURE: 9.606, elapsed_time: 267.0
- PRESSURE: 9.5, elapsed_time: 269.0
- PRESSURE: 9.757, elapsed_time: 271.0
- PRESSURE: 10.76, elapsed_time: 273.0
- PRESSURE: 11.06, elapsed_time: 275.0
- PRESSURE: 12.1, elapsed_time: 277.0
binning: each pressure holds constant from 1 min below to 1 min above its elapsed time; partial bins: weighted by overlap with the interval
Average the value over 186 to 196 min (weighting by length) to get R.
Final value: 12.2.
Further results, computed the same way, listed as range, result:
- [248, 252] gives 10.3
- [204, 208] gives 11.1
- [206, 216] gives 10.1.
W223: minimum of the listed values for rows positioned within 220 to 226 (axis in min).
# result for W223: 9.839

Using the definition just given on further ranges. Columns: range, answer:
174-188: 12.03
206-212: 9.977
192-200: 12.87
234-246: 9.263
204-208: 10.29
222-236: 9.654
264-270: 9.5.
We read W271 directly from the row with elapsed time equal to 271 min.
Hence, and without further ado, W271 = 9.757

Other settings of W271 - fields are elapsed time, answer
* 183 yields 12.97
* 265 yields 9.722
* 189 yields 11.59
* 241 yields 9.263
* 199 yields 12.95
